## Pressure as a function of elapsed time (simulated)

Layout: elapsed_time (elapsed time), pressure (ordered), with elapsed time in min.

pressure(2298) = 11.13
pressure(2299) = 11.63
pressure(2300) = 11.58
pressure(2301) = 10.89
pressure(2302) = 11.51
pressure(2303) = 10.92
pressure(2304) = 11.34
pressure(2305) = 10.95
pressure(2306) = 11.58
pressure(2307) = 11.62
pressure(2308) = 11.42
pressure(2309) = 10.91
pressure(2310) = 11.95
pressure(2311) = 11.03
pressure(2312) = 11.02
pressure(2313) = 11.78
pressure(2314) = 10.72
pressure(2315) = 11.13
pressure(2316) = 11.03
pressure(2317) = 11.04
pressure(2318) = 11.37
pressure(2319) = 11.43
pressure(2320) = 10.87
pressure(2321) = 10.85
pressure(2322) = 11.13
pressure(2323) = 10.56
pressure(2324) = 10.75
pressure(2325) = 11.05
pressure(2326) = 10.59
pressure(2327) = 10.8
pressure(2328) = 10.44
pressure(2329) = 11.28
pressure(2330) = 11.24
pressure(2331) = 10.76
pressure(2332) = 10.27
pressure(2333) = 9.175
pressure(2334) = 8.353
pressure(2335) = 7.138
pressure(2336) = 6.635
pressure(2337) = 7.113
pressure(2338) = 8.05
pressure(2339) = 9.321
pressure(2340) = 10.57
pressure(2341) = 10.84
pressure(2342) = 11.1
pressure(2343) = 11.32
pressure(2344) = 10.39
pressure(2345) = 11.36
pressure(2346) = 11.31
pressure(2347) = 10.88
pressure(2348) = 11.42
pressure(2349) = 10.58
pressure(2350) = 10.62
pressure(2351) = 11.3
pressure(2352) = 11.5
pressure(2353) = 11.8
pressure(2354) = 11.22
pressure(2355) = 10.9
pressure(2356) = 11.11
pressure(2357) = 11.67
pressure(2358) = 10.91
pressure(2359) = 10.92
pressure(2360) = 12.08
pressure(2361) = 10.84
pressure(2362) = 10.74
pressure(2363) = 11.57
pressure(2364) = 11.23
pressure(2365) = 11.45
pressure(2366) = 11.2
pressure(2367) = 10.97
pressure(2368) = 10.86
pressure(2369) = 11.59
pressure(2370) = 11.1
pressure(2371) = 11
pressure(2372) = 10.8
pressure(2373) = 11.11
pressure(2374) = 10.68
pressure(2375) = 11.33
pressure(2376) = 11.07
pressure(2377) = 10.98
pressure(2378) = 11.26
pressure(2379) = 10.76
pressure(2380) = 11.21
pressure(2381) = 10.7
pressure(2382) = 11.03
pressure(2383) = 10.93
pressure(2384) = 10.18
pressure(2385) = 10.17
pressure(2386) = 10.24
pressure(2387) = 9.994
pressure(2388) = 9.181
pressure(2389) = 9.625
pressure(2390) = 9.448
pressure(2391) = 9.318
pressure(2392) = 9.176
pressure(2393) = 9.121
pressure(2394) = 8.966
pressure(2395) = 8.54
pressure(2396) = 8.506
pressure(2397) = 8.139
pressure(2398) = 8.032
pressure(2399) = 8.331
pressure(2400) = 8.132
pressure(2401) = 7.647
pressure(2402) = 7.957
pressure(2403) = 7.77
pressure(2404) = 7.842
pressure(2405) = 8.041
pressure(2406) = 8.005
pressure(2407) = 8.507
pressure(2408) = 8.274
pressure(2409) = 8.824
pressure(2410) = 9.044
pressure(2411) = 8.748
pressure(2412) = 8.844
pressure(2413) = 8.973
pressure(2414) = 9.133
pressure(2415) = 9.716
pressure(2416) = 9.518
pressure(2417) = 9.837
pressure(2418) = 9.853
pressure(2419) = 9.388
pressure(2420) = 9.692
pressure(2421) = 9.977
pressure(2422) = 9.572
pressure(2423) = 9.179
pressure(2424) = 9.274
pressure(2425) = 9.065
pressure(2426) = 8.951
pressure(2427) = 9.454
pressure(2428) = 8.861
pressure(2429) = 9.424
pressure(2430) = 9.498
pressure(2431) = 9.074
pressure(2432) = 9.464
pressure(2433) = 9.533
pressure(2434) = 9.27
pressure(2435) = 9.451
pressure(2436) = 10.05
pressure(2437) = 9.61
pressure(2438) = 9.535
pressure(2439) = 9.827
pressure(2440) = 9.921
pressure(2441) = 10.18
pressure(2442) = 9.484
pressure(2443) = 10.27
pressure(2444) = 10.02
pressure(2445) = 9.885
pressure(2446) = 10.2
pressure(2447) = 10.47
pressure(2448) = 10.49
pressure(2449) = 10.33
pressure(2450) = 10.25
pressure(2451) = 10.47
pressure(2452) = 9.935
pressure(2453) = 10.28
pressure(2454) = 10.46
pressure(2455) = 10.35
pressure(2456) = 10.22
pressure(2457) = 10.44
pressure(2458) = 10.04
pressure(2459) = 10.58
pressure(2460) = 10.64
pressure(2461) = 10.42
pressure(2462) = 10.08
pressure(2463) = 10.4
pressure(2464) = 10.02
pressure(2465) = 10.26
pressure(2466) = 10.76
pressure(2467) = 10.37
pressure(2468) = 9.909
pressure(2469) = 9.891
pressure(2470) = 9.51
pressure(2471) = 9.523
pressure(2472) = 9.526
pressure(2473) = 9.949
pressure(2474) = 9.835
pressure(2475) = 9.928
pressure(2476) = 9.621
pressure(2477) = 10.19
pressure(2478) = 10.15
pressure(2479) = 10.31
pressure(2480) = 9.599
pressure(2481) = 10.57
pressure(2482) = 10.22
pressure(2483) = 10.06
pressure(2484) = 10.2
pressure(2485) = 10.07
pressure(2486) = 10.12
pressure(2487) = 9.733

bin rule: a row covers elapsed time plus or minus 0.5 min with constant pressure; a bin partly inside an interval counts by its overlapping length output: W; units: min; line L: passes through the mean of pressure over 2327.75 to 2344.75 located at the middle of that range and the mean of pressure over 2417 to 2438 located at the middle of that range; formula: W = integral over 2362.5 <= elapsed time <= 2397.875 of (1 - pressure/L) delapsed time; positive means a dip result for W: -3.0 min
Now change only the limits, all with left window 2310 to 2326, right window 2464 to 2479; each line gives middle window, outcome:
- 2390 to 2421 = 5.0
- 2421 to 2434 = 1.2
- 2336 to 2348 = 0.9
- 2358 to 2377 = -0.7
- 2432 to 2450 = 0.5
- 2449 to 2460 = -0.2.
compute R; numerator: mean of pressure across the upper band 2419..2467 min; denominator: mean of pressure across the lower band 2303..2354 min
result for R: 0.93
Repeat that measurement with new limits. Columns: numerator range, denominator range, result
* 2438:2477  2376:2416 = 1.10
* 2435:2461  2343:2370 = 0.91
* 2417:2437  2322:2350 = 0.93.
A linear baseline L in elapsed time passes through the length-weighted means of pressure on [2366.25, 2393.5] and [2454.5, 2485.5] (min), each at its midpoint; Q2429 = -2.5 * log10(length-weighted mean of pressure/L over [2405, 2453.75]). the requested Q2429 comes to 0.08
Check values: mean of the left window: 10.5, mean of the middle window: 9.52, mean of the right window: 10.1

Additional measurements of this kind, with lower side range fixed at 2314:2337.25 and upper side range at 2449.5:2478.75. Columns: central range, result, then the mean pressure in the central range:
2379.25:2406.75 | 0.12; 9.13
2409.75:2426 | 0.09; 9.36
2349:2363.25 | -0.10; 11.2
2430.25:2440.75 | 0.06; 9.59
